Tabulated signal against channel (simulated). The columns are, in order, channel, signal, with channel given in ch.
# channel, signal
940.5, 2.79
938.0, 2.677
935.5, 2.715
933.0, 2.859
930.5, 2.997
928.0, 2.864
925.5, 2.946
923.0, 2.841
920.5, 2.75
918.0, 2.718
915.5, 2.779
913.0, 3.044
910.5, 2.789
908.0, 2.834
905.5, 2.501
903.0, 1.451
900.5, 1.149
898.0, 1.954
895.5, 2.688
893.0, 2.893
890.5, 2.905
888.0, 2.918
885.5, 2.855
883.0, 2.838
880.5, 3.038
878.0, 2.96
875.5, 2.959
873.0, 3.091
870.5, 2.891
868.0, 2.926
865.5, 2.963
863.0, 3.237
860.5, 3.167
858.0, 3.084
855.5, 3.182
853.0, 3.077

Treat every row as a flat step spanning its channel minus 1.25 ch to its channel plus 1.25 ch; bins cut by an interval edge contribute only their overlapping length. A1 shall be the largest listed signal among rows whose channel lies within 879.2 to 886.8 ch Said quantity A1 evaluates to 3.038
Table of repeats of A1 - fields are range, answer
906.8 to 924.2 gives 3.044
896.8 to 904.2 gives 1.954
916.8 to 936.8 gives 2.997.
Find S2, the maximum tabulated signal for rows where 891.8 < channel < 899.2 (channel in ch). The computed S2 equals 2.893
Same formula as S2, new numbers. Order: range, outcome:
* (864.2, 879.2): 3.091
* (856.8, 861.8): 3.167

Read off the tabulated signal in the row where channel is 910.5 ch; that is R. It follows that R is 2.789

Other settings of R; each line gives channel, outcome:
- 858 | 3.084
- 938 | 2.677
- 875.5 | 2.959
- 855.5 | 3.182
